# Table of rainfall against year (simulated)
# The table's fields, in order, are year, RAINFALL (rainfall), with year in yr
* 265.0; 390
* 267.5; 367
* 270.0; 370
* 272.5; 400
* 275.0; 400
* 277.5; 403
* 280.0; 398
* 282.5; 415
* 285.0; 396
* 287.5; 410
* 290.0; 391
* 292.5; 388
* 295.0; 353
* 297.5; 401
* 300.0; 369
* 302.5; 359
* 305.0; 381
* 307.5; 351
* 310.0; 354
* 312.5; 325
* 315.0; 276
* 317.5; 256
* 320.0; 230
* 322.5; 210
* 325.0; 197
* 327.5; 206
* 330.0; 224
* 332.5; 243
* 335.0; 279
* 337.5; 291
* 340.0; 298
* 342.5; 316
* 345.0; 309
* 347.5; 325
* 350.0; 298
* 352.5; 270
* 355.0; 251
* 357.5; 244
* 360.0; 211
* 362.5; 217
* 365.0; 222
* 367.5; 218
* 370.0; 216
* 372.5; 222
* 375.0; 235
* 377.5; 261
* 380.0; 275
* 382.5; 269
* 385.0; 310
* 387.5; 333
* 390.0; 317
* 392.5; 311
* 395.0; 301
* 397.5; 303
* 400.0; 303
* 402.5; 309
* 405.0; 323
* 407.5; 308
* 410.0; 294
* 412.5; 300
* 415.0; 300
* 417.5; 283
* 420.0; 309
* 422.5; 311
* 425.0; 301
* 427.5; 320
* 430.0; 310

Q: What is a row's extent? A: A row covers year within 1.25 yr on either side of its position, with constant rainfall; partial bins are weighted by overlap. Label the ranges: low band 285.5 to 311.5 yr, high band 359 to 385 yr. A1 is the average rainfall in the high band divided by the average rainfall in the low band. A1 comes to 0.63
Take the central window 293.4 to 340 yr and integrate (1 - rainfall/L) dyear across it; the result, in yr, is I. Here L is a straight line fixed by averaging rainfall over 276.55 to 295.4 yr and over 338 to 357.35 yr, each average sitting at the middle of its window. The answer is 6.9 yr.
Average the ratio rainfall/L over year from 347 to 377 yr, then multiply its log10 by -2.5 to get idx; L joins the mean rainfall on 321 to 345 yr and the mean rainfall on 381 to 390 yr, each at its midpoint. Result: 0.16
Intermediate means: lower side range 254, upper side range 305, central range 242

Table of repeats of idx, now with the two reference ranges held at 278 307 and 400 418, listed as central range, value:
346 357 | 0.212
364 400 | 0.180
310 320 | 0.278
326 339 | 0.395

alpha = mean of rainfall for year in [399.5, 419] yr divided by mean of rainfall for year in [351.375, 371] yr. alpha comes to 1.3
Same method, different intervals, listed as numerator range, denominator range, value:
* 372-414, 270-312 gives 0.77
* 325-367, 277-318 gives 0.71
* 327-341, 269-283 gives 0.65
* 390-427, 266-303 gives 0.78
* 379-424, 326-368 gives 1.16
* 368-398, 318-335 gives 1.24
